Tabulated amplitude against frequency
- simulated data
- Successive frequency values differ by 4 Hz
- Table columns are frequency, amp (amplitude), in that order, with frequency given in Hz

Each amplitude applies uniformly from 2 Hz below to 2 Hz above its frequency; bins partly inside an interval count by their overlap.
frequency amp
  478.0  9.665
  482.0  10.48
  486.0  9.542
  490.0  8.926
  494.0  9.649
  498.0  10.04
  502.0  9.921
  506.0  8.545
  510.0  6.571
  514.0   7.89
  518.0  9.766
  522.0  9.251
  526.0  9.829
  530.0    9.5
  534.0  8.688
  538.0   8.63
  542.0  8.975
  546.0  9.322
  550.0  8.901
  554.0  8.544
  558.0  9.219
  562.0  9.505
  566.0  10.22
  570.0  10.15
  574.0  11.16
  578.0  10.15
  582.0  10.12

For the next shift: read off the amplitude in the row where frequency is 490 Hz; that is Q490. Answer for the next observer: 8.926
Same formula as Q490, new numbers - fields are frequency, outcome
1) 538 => 8.63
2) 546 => 9.322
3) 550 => 8.901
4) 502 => 9.921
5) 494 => 9.649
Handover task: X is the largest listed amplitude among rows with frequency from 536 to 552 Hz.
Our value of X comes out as 9.322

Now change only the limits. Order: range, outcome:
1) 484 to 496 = 9.649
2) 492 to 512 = 10.04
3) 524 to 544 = 9.829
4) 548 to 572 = 10.22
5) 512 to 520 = 9.766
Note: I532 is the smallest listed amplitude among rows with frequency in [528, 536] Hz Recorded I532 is 8.688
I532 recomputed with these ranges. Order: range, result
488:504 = 8.926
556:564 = 9.219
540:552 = 8.901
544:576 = 8.544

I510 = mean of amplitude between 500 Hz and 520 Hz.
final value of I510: 8.54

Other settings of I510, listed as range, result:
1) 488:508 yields 9.42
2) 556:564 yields 9.36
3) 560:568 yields 9.86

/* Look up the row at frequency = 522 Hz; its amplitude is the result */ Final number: 9.251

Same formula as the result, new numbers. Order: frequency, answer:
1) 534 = 8.688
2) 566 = 10.22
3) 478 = 9.665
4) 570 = 10.15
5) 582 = 10.12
